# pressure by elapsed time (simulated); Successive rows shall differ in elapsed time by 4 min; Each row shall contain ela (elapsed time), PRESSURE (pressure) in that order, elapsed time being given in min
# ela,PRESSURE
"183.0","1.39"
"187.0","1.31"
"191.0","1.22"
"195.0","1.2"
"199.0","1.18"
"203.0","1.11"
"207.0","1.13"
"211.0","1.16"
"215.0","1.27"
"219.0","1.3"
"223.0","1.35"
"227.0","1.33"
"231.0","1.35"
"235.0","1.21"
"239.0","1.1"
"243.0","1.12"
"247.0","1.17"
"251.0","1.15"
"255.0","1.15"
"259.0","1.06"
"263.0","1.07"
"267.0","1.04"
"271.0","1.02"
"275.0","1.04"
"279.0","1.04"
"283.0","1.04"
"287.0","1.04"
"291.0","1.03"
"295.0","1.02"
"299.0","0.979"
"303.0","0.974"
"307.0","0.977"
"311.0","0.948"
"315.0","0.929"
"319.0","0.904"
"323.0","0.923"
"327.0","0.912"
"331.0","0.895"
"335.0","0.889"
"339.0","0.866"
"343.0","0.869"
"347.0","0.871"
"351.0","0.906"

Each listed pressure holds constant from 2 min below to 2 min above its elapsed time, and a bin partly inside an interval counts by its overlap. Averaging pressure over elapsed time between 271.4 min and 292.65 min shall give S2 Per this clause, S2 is 1.04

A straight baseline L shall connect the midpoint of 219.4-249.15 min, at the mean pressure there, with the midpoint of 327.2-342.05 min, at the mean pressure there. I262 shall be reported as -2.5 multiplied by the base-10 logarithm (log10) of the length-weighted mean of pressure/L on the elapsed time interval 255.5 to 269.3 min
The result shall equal 0.07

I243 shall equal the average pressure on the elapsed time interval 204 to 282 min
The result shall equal 1.16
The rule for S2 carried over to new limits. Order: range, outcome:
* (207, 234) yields 1.28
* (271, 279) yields 1.04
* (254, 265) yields 1.09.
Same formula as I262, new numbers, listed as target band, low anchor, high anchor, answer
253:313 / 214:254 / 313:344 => 0.03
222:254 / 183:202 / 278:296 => -0.07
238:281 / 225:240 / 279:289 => 0.05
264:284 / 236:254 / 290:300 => 0.03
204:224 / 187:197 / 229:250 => -0.02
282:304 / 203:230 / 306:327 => -0.01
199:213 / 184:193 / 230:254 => 0.10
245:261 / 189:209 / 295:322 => -0.07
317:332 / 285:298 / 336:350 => 0.02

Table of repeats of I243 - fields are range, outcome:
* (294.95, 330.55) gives 0.946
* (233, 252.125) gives 1.15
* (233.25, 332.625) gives 1.03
